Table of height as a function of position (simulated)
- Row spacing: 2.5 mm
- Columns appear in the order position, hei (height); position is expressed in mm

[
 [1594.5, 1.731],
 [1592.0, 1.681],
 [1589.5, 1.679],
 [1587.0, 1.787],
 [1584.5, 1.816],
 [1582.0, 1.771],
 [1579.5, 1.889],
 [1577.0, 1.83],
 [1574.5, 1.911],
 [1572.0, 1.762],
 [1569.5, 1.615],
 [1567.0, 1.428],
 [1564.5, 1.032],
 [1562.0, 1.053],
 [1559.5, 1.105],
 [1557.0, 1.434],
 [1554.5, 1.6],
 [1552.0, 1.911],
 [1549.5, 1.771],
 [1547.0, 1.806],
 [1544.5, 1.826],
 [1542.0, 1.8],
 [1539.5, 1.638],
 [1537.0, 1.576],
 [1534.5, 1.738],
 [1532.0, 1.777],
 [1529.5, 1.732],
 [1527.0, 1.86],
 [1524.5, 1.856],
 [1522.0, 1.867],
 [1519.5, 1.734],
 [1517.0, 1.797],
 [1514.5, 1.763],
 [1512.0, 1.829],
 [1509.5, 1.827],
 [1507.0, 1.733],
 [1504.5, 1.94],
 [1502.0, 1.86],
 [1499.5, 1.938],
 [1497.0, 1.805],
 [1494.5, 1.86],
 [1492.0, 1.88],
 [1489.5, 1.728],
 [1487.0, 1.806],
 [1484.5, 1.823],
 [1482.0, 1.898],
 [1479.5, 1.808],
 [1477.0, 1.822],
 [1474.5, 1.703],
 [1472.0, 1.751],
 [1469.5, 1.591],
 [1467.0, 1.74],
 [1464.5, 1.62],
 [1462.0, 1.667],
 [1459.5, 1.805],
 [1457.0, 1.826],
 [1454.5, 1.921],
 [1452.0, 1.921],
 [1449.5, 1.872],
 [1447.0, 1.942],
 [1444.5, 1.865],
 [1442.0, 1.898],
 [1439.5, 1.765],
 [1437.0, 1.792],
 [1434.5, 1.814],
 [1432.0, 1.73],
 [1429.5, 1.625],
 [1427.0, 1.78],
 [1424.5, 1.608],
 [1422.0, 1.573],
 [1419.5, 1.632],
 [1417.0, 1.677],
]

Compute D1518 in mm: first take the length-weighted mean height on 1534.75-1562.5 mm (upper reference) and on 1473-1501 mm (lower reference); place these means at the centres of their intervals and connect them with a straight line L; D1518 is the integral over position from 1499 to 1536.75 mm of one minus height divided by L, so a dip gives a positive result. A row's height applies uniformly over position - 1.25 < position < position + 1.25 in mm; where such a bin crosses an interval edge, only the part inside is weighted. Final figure -2.0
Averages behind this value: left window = 1.82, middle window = 1.81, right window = 1.61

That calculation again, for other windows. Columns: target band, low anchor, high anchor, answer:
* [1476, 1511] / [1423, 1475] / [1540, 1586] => -2.44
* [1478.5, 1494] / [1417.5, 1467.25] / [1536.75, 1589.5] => -0.94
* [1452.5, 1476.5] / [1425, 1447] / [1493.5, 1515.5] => 0.85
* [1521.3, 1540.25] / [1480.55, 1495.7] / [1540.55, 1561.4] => -0.61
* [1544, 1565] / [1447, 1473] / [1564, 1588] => 2.55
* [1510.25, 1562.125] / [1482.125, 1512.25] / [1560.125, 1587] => 0.54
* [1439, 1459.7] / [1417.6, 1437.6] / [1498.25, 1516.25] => -1.72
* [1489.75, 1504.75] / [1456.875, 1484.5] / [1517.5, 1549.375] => -0.93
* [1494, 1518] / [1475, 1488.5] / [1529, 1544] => -0.81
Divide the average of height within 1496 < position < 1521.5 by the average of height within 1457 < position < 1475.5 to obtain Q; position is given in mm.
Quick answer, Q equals 1.07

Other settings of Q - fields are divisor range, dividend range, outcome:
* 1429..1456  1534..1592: 0.89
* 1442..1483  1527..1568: 0.88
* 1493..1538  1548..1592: 0.89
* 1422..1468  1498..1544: 1.01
